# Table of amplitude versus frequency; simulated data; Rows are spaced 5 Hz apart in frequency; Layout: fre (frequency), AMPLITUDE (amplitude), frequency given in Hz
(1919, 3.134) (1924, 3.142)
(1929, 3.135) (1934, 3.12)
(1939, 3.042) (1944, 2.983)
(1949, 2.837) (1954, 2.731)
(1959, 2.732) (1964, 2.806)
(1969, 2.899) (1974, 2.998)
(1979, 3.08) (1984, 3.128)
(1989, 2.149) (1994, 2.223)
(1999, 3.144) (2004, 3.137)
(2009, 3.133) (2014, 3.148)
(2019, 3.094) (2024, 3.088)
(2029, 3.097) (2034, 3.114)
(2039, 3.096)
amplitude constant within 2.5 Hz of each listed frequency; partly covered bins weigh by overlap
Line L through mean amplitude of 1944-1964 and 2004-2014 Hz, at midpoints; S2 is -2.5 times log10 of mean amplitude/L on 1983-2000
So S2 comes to 0.18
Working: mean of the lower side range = 2.8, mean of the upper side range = 3.14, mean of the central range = 2.58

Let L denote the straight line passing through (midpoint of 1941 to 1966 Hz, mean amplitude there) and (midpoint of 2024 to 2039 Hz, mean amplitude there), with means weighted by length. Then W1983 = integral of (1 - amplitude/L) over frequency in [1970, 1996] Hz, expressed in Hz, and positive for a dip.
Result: 1.7 Hz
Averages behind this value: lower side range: 2.82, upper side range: 3.1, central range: 2.74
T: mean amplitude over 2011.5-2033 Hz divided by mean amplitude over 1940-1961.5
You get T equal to 1.10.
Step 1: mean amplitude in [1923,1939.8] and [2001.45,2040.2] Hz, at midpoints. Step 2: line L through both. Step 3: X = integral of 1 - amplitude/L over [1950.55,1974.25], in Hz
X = 2.3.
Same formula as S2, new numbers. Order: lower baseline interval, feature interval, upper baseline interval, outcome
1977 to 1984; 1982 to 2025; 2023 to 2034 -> 0.07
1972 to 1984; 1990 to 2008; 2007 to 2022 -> 0.11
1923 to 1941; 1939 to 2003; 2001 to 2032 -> 0.10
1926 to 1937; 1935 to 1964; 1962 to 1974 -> 0.05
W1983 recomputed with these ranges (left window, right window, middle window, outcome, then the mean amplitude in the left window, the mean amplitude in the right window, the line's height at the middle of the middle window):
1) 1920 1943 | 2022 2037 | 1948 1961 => 1.4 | 3.1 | 3.1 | 3.1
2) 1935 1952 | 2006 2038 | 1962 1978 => 0.5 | 2.96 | 3.11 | 3.01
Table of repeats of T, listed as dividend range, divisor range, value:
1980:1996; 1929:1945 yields 0.84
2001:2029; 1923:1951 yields 1.03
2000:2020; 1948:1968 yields 1.13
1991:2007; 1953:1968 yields 1.02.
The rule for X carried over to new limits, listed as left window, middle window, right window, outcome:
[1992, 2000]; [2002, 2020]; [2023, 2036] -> -1.86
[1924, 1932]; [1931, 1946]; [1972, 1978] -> 0.27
